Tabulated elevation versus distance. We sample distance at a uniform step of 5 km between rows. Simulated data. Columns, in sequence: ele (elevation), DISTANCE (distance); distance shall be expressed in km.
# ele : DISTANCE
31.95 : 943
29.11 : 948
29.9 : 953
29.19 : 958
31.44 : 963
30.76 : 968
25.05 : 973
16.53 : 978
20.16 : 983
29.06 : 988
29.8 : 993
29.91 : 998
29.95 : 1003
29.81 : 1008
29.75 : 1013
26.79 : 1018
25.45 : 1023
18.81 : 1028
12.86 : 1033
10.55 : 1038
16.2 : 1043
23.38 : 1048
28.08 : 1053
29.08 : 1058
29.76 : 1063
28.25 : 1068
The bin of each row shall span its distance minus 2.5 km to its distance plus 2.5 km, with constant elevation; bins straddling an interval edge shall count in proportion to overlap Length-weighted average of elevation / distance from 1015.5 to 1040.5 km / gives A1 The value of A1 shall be 18.9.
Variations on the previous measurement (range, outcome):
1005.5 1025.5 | 27.9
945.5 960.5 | 29.4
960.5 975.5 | 29.1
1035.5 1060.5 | 21.5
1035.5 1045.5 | 13.4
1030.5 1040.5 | 11.7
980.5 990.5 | 24.6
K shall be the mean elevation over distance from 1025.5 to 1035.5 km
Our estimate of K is 15.8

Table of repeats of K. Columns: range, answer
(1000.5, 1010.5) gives 29.9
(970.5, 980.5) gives 20.8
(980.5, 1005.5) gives 27.8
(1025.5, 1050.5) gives 16.4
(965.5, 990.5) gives 24.3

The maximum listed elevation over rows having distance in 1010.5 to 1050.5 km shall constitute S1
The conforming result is 29.75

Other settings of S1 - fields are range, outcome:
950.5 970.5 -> 31.44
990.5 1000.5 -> 29.91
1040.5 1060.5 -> 29.08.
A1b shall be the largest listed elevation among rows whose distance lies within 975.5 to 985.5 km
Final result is 20.16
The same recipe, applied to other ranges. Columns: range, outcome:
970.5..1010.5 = 29.95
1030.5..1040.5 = 12.86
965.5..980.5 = 30.76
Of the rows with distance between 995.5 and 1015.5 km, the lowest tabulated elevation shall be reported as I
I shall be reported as 29.75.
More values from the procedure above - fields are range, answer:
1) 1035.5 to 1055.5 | 10.55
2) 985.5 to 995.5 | 29.06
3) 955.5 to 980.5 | 16.53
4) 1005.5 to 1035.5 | 12.86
